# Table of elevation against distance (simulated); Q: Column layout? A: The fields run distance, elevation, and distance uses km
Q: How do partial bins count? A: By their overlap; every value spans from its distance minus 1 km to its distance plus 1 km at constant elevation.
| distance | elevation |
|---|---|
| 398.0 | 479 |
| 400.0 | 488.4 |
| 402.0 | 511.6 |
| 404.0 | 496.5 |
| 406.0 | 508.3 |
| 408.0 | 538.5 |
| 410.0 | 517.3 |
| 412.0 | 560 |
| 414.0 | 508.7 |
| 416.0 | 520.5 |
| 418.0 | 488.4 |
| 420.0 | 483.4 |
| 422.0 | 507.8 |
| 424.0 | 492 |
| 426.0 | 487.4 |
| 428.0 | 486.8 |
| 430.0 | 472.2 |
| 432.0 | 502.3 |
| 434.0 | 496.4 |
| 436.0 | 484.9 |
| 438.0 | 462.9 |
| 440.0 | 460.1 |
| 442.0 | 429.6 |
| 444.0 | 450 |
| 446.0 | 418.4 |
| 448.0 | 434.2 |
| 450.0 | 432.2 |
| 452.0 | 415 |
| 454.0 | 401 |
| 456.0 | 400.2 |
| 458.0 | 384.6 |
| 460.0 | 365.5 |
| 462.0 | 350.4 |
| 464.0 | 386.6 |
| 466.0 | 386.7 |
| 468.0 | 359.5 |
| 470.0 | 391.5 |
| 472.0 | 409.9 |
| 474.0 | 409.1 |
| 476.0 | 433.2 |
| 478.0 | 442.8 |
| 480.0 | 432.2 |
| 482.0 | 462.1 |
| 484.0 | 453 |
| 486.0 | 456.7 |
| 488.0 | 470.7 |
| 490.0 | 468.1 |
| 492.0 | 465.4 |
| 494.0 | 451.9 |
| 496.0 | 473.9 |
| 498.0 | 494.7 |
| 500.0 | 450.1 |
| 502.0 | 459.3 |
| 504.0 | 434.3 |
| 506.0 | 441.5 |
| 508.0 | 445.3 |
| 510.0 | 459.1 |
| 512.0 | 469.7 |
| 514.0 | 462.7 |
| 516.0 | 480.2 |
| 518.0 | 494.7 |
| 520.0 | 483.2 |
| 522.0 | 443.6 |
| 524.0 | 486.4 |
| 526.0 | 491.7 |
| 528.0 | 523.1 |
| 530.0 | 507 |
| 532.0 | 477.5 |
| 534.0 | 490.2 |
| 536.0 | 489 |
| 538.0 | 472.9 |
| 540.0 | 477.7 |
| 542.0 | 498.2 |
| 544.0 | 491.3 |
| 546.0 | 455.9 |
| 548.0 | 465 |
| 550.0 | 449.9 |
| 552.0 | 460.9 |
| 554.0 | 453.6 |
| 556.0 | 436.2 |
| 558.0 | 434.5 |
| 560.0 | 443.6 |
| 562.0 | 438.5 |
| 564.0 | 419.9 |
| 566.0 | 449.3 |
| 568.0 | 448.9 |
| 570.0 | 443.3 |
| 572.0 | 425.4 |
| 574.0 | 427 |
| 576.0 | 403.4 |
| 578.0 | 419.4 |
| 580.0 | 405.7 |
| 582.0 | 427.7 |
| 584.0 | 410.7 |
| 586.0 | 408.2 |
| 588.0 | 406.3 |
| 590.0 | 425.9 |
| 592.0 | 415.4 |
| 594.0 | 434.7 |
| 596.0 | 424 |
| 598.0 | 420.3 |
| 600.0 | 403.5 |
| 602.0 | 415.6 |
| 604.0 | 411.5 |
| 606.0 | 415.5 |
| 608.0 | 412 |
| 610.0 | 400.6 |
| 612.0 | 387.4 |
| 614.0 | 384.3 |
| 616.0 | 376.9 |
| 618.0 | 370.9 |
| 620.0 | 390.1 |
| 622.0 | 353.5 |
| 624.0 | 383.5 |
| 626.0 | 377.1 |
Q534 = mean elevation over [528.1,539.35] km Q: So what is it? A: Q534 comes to 490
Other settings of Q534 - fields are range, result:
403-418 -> 519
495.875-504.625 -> 463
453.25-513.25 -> 431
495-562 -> 469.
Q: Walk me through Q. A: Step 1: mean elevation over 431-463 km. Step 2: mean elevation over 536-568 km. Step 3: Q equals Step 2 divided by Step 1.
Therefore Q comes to 1.06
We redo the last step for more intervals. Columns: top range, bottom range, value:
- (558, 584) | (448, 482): 1.06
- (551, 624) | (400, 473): 0.91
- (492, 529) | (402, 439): 0.94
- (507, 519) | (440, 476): 1.16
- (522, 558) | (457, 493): 1.14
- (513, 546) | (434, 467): 1.16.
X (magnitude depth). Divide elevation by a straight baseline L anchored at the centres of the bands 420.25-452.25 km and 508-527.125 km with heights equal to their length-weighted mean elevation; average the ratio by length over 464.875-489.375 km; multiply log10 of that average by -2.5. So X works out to 0.106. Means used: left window 466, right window 473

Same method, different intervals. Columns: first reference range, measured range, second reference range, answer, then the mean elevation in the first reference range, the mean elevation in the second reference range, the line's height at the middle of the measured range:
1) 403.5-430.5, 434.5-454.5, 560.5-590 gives 0.117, 506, 424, 491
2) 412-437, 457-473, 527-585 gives 0.263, 497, 453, 483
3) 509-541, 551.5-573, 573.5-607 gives 0.008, 482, 416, 444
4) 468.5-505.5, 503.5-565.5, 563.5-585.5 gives -0.077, 446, 425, 435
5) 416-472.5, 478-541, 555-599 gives -0.089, 439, 426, 432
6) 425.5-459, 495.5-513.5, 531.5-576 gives -0.015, 448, 455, 452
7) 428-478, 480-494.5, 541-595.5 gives -0.077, 424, 437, 428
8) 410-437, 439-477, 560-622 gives 0.186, 500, 414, 482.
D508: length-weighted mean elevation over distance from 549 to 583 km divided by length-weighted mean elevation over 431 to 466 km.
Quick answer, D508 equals 1.0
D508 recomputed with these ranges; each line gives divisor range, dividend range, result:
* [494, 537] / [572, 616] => 0.87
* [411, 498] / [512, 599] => 1.01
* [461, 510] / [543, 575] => 1.03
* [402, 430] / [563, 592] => 0.83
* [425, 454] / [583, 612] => 0.90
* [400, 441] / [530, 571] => 0.92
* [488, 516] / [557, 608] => 0.92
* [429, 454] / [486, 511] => 1.01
